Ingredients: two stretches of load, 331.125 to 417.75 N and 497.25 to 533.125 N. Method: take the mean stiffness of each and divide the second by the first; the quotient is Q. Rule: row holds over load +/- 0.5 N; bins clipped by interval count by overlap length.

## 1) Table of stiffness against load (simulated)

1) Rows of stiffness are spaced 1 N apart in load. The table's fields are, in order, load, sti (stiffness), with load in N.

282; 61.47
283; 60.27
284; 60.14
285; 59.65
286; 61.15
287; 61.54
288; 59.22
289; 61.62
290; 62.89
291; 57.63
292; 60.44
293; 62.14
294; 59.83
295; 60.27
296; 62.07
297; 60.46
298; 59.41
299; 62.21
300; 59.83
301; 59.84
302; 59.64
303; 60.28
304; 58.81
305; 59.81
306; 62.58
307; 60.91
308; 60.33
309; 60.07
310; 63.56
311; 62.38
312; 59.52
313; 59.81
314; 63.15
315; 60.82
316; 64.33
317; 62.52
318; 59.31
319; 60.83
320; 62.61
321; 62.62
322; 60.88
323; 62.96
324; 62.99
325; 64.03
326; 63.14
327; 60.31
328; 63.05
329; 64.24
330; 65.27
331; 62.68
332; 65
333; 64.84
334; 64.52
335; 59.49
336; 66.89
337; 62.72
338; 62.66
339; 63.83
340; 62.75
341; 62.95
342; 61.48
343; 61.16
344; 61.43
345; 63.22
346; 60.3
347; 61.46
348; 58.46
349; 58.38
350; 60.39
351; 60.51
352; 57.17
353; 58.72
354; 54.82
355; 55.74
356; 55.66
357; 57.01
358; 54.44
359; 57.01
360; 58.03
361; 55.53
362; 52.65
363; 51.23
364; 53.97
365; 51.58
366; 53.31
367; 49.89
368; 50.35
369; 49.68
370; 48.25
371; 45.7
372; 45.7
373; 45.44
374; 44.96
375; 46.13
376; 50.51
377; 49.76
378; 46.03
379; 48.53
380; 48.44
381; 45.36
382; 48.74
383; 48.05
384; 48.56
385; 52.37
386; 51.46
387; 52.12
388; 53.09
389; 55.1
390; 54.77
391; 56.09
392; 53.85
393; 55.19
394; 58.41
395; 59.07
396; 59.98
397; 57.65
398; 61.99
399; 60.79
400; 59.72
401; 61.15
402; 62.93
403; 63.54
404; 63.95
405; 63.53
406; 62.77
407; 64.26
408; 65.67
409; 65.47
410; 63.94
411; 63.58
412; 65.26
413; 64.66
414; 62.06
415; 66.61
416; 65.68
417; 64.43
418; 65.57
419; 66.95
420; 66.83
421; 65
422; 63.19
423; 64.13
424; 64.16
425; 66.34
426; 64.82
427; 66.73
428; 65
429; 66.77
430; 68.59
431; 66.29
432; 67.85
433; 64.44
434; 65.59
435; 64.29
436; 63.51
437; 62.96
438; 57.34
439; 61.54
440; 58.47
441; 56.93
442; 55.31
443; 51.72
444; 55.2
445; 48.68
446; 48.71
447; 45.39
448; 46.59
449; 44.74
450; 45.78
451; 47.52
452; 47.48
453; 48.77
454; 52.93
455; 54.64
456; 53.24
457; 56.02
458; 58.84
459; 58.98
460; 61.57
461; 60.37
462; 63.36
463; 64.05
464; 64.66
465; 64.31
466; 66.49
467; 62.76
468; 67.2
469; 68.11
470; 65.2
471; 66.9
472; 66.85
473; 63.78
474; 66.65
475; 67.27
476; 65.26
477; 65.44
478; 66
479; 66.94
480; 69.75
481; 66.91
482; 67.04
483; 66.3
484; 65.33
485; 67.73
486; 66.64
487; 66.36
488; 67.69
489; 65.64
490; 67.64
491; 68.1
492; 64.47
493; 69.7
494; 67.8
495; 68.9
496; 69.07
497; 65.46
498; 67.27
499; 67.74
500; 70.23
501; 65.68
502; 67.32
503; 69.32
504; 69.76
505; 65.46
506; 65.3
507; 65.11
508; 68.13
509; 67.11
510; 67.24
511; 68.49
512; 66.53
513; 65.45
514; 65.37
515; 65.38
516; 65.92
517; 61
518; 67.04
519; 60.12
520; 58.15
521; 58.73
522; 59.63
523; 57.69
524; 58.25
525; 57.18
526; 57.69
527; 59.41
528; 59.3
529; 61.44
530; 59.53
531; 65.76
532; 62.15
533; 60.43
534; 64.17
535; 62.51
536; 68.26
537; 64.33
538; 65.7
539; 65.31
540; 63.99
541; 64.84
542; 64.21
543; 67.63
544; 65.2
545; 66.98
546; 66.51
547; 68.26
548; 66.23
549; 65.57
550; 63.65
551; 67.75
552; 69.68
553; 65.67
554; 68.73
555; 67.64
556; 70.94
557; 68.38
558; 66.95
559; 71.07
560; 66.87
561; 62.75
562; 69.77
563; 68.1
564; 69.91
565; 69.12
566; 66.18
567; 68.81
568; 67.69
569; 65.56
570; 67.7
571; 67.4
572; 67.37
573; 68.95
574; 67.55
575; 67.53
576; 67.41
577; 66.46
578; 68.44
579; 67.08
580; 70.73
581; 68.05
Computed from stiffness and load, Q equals 1.1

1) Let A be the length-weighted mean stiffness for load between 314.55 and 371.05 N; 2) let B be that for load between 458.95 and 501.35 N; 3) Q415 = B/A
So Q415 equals 1.1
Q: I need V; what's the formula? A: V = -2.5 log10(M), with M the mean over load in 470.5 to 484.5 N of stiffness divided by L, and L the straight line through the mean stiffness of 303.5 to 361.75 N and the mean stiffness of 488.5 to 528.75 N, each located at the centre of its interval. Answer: -0.04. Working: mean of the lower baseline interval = 61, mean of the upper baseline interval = 64.8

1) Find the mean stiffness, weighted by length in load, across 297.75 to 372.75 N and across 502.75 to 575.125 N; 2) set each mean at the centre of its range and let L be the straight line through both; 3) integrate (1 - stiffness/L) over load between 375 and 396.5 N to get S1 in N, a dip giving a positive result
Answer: 3.1 N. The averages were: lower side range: 59.3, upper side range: 65.3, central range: 52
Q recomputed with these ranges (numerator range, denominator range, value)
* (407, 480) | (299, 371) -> 1.03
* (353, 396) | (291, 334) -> 0.84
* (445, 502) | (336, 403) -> 1.13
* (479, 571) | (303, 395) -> 1.15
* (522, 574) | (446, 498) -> 1.05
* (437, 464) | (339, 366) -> 0.94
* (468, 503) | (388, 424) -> 1.08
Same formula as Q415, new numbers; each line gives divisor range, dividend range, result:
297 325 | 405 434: 1.07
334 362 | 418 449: 1.02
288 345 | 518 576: 1.05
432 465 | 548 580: 1.20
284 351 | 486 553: 1.06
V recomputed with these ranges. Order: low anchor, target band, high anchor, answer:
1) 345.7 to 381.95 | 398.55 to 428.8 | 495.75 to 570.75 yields -0.14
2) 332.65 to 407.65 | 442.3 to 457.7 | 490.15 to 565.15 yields 0.21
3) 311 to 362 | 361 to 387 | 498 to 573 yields 0.25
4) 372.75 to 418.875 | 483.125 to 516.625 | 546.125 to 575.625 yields -0.05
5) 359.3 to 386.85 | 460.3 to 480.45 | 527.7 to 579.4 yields -0.12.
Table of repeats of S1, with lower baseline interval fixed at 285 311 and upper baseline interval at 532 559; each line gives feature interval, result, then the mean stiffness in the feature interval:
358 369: 1.6 N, 53.2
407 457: 2.9 N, 59.9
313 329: -0.3 N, 62.2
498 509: -0.4 N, 67.4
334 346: -0.2 N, 62.6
